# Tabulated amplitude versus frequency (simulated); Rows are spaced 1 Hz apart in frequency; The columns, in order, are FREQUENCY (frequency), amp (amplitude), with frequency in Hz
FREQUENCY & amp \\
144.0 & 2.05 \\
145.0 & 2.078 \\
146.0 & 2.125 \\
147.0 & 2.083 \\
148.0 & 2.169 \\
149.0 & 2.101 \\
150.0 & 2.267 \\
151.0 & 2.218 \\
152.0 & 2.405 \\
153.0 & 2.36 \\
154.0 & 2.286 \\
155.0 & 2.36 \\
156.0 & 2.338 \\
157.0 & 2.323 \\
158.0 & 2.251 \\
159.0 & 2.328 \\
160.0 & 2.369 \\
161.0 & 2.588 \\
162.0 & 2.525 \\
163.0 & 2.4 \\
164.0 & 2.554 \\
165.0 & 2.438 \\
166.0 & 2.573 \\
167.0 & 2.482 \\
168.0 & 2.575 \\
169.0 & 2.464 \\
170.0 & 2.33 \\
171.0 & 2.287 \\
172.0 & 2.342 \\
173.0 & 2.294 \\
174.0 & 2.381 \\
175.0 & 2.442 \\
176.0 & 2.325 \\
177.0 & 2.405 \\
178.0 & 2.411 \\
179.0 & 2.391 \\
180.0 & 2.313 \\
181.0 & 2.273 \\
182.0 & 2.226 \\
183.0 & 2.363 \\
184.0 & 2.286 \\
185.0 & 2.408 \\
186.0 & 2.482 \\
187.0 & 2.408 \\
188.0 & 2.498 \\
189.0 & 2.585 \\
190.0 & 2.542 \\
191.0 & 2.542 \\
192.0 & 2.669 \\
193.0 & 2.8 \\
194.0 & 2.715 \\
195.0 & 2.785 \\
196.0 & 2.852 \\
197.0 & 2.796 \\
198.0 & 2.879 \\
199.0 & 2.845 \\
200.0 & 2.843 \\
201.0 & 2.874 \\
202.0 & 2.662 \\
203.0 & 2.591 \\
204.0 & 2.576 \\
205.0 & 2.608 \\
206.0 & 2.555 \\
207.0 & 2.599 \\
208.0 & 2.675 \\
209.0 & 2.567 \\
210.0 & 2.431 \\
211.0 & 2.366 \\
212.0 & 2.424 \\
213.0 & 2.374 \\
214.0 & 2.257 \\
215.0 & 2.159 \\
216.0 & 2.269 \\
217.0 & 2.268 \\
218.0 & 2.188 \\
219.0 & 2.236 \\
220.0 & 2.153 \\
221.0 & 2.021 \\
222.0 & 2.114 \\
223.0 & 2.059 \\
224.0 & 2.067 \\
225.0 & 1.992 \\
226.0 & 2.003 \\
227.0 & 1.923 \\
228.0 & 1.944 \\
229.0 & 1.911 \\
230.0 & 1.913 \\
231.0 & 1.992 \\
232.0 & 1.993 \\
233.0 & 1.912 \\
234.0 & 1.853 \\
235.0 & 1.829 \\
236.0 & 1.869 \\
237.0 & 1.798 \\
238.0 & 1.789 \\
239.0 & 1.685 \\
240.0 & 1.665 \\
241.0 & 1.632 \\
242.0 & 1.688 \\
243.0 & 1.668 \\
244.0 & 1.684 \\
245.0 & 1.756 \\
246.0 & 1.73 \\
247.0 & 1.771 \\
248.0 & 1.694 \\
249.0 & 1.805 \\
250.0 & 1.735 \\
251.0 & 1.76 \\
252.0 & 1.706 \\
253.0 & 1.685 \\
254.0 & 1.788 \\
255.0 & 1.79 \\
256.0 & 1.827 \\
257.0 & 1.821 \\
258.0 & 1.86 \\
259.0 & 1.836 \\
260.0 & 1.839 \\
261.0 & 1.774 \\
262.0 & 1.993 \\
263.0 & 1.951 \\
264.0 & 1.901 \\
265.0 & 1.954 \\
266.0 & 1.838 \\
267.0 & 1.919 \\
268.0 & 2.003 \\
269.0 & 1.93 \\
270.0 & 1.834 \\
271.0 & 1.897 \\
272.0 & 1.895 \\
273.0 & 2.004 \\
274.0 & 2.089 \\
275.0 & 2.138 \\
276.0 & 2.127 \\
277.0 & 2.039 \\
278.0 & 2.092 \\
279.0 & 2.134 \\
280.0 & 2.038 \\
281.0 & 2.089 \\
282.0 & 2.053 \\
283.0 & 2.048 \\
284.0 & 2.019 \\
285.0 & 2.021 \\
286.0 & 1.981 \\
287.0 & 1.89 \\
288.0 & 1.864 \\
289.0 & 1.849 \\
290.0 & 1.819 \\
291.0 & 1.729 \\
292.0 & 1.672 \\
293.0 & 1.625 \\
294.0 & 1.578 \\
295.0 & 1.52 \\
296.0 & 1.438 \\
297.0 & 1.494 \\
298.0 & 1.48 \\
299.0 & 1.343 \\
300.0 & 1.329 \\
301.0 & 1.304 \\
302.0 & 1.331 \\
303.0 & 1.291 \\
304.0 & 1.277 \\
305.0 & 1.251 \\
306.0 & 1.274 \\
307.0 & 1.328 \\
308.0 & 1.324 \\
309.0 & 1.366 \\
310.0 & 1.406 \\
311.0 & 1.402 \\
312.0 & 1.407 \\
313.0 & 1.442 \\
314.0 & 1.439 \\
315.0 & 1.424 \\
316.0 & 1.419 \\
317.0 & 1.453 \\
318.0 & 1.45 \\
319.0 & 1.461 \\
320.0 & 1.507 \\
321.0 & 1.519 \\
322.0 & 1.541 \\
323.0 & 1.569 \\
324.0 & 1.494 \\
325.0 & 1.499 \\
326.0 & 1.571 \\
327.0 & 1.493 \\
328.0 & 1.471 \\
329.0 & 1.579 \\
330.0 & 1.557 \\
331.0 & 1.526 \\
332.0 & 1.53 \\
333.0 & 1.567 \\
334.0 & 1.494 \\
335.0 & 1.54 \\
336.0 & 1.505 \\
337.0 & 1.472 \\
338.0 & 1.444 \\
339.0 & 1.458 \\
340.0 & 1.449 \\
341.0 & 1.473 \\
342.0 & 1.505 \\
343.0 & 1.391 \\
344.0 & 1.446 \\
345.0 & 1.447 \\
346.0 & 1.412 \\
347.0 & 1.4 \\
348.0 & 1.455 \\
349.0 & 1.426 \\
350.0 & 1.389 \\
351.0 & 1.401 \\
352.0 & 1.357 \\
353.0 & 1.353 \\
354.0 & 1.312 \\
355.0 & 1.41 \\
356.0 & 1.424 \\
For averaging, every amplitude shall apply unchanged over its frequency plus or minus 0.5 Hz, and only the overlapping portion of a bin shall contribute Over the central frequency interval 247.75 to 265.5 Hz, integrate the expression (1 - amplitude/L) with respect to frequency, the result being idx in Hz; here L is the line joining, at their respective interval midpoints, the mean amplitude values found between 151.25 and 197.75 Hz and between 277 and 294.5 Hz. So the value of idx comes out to 2.0 Hz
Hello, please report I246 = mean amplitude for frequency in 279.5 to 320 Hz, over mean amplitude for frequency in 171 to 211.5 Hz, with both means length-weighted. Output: 0.62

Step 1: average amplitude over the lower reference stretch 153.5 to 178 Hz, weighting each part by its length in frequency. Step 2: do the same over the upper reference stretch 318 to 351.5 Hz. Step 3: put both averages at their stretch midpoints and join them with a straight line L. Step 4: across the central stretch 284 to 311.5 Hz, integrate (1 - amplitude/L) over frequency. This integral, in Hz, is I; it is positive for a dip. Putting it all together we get 2.5 Hz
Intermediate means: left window 2.4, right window 1.48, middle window 1.53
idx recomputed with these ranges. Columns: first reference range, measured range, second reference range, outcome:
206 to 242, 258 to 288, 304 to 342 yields -3.4 Hz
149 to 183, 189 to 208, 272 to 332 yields -4.4 Hz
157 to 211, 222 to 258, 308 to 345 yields 4.8 Hz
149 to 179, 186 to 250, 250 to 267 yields -4.4 Hz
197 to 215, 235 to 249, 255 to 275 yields 2.8 Hz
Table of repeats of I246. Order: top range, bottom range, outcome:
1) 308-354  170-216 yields 0.58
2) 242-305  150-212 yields 0.72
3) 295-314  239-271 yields 0.76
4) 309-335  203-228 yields 0.65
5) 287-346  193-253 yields 0.69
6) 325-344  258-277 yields 0.77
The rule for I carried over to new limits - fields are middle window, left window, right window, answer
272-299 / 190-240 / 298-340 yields -2.2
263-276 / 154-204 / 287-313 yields -1.7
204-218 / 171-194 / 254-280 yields -1.0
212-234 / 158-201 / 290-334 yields 0.8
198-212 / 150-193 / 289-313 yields -3.1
